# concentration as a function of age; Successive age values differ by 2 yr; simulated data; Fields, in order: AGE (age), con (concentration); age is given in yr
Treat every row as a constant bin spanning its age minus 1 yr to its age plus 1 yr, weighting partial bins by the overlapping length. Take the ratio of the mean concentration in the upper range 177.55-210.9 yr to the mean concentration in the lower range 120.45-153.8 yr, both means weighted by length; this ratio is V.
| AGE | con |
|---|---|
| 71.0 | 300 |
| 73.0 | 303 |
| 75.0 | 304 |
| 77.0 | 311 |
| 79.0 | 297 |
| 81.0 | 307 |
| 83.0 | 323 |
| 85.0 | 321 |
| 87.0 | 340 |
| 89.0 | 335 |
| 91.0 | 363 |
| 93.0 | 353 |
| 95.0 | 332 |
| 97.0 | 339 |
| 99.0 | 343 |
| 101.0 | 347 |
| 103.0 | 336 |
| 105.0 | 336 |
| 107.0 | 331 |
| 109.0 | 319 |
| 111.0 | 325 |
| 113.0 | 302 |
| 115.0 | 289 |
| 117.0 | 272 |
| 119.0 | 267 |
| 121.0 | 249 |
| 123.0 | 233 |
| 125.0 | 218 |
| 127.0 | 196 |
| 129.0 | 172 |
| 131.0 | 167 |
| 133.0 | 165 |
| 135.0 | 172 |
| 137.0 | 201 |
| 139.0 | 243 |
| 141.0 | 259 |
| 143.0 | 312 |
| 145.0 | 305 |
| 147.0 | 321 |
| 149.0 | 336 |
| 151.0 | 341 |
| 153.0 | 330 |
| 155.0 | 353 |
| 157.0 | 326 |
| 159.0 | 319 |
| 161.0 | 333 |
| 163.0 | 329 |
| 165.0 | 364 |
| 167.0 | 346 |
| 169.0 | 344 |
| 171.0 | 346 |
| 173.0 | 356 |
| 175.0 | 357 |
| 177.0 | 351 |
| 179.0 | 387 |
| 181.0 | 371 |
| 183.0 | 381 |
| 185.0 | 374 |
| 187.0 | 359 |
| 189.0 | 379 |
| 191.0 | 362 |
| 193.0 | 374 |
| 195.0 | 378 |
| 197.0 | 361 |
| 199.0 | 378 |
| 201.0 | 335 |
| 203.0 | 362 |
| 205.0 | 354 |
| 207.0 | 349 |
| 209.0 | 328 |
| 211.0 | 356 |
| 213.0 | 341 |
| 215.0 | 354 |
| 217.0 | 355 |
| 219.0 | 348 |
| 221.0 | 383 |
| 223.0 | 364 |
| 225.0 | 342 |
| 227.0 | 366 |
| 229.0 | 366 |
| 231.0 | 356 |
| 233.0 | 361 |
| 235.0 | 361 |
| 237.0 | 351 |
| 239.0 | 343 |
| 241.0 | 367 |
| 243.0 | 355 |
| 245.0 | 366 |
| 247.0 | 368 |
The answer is 1.5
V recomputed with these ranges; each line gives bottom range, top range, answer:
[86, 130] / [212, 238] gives 1.19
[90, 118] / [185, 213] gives 1.10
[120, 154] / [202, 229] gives 1.43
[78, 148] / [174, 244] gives 1.26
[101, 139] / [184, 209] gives 1.42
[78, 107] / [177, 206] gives 1.10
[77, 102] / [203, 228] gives 1.06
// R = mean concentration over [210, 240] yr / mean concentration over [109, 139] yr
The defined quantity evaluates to 1.52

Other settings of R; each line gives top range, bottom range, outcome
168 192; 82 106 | 1.07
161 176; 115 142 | 1.59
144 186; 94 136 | 1.27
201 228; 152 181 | 1.02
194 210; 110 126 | 1.32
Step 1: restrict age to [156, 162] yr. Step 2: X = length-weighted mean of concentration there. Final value 326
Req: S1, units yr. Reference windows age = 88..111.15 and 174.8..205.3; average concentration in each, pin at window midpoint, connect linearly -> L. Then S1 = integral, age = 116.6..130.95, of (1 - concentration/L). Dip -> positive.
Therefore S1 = 5.1 yr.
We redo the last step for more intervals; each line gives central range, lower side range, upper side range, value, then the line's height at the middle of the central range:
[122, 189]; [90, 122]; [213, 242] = 6.53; 335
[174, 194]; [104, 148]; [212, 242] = -3.50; 315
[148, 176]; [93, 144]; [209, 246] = -3.35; 305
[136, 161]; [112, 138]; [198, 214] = -4.21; 260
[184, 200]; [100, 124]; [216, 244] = -1.45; 340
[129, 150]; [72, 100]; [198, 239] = 5.83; 338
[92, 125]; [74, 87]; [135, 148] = -1.83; 291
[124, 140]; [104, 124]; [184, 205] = 6.06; 309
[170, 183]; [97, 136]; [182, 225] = -1.23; 331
